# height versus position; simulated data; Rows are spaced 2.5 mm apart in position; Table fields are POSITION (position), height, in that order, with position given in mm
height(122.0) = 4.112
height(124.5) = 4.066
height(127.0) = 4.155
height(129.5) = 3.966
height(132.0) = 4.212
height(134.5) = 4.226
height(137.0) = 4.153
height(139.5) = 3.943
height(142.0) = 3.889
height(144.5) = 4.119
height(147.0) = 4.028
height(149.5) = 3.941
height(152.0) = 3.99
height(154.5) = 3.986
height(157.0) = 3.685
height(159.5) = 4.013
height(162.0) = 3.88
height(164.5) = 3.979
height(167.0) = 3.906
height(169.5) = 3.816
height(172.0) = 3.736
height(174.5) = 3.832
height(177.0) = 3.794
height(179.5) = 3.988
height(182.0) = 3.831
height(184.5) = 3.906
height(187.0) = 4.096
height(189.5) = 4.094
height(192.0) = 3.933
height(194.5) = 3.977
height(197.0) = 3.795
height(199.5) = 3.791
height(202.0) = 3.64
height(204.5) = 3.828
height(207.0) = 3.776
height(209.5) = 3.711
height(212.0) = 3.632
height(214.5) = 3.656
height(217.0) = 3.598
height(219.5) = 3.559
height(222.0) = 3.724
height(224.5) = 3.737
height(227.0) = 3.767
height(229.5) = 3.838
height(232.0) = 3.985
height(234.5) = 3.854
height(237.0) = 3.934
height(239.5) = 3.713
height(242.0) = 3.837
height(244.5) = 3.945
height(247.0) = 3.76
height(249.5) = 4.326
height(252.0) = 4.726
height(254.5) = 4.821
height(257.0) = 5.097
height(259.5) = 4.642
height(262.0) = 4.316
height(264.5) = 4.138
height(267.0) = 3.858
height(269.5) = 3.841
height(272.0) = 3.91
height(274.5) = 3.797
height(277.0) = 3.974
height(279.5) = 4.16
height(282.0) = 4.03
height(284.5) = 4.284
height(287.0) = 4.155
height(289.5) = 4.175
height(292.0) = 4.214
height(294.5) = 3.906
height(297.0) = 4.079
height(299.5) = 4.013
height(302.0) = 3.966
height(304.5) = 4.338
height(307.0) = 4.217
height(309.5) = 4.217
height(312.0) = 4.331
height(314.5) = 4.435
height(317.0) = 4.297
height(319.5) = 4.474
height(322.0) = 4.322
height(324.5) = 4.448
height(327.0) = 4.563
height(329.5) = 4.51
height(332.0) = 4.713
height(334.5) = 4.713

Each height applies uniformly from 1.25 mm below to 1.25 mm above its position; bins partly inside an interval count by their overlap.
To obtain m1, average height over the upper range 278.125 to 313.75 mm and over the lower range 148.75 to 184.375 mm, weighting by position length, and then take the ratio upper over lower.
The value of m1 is 1.07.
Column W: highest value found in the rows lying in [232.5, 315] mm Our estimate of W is 5.097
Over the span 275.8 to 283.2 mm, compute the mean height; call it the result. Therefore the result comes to 4.06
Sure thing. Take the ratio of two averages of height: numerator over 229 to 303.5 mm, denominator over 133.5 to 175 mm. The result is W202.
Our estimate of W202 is 1.0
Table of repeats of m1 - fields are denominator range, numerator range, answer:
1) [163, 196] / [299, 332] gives 1.11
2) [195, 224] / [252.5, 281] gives 1.14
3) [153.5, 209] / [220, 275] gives 1.05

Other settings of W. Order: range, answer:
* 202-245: 3.985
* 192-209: 3.977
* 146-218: 4.096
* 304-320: 4.474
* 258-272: 4.642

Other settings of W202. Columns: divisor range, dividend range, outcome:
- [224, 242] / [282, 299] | 1.07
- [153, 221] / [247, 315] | 1.10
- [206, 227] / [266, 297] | 1.10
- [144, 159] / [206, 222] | 0.93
